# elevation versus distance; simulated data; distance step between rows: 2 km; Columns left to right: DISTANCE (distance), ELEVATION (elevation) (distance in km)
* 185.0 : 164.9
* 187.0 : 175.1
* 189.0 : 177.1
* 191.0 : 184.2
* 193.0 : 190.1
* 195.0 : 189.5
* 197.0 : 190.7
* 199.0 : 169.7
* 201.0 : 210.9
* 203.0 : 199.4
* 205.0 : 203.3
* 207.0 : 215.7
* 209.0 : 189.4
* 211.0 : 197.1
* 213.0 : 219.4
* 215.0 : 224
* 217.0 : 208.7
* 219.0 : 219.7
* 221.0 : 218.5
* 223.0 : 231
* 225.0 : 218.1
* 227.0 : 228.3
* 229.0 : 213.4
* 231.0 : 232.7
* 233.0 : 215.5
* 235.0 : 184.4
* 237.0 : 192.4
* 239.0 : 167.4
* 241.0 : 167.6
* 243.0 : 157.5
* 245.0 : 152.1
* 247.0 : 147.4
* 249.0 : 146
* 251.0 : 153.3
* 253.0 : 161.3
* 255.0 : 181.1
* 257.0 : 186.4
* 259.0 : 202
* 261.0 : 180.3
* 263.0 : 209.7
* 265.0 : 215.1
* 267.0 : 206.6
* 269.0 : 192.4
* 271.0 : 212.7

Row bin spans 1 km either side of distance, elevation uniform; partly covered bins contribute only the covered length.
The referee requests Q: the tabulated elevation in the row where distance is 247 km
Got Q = 147.4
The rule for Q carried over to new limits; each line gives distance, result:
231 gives 232.7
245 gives 152.1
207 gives 215.7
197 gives 190.7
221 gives 218.5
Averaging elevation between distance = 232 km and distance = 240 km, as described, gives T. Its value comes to 190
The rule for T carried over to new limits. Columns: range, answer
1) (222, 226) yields 225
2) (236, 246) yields 167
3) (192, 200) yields 185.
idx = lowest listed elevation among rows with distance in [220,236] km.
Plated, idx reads 184.4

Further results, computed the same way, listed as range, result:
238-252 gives 146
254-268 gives 180.3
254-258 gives 181.1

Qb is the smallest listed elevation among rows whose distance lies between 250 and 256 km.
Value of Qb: 153.3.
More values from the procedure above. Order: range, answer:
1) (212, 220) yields 208.7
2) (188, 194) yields 177.1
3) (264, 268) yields 206.6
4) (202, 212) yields 189.4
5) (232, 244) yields 157.5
